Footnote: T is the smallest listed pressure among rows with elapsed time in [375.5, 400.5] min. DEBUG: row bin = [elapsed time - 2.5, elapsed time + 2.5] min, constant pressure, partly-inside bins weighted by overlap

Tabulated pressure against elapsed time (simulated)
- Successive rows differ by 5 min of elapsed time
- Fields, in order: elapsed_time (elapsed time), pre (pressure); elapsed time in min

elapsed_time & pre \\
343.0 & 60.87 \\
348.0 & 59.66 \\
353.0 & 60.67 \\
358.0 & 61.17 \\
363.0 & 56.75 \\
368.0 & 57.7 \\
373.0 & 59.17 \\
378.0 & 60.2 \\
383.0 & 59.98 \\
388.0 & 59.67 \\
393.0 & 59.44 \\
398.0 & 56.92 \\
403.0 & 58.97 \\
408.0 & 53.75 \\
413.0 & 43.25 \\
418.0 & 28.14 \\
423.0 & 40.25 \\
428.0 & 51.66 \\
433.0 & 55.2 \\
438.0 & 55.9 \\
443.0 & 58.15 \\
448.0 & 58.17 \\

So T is 56.92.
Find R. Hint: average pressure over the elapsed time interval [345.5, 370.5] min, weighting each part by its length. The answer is 59.2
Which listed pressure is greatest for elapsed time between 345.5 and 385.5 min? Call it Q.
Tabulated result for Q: 61.17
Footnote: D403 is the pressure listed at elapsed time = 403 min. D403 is 58.97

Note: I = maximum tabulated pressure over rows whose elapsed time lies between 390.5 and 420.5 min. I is 59.44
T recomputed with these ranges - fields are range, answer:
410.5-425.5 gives 28.14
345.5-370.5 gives 56.75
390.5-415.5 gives 43.25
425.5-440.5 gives 51.66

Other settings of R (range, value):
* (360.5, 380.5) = 58.5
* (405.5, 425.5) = 41.3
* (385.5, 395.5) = 59.6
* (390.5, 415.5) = 54.5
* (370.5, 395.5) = 59.7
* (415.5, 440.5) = 46.2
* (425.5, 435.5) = 53.4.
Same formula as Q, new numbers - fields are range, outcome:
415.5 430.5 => 51.66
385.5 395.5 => 59.67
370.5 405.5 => 60.2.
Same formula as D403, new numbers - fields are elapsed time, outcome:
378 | 60.2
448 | 58.17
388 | 59.67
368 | 57.7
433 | 55.2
